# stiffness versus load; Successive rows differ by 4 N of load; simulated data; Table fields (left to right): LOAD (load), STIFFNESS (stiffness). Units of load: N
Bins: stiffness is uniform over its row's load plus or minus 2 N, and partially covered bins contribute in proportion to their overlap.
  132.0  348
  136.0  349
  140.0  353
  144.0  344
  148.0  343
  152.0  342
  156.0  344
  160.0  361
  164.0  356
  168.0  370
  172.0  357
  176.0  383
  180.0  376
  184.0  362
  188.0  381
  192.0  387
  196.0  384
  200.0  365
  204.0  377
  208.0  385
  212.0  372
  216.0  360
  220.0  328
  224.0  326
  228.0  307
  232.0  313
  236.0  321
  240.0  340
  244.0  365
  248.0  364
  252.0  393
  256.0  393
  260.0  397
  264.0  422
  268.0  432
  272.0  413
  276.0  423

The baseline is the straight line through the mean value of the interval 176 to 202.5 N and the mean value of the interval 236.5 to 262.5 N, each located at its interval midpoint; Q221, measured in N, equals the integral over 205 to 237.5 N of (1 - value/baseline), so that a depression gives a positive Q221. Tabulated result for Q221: 3.0 N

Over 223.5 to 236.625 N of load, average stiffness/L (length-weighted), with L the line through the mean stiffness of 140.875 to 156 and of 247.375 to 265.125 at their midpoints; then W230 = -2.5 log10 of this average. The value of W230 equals 0.21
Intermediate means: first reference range 344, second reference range 395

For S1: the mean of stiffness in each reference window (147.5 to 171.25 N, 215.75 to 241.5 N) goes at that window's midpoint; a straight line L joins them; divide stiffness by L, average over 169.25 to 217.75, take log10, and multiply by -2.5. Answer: -0.105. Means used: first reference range 354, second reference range 325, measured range 374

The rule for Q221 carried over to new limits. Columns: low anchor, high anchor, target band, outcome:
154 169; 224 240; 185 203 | -2.1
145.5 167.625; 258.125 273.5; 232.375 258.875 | 2.9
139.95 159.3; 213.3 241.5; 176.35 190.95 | -1.6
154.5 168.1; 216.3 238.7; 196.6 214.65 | -2.2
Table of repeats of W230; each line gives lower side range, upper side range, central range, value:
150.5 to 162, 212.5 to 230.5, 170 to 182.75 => -0.082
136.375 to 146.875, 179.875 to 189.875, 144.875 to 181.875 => 0.005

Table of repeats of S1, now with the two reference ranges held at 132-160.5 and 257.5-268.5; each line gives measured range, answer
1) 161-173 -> -0.01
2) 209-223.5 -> 0.10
